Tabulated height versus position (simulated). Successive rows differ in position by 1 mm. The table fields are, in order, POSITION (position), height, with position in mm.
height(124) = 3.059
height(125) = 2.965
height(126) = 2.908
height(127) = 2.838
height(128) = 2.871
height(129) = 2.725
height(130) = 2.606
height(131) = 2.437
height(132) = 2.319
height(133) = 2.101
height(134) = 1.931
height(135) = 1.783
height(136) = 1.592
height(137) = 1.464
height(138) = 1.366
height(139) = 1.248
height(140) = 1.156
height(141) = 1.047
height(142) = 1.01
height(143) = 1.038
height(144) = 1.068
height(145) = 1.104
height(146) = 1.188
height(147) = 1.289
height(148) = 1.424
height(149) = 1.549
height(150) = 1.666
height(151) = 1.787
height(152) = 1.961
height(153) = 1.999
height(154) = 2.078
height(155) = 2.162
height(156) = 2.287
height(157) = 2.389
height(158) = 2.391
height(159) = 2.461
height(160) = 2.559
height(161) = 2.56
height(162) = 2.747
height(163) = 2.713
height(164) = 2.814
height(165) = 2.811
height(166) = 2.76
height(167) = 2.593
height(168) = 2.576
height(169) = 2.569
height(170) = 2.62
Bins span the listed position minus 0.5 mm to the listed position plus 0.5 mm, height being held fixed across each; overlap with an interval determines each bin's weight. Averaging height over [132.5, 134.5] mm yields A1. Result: 2.02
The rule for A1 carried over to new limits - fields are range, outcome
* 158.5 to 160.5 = 2.51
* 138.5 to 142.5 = 1.12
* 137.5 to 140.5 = 1.26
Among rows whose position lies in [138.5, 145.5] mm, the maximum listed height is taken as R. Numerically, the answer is 1.248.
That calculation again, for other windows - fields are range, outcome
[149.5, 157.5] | 2.389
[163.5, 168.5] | 2.814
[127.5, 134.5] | 2.871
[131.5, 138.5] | 2.319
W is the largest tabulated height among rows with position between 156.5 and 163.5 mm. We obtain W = 2.747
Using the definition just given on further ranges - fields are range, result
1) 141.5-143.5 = 1.038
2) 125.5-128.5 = 2.908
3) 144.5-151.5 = 1.787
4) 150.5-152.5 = 1.961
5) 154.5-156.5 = 2.287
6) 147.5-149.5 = 1.549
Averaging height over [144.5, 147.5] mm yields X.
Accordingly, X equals 1.19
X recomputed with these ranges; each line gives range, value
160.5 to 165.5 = 2.73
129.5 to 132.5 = 2.45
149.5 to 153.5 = 1.85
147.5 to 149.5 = 1.49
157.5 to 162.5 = 2.54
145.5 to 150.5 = 1.42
